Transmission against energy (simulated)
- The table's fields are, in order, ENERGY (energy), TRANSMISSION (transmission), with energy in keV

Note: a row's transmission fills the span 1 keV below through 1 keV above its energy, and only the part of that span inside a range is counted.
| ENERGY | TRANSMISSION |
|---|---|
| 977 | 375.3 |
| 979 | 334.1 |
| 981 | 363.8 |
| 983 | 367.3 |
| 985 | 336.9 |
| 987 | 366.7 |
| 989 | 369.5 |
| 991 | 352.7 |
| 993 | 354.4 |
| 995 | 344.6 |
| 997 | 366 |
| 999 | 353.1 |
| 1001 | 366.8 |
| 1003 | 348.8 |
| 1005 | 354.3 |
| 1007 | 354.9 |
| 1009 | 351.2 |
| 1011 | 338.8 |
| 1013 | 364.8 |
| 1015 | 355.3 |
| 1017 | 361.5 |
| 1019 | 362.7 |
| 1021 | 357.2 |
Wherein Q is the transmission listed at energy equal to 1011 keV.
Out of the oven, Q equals 338.8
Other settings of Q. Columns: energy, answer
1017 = 361.5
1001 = 366.8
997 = 366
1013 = 364.8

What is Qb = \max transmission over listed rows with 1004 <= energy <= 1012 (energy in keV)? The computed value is 354.9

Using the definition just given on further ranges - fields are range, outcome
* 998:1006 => 366.8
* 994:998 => 366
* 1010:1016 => 364.8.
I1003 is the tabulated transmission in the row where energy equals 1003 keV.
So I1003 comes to 348.8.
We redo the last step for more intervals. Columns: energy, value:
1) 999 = 353.1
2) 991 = 352.7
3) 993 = 354.4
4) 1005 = 354.3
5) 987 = 366.7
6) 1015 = 355.3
